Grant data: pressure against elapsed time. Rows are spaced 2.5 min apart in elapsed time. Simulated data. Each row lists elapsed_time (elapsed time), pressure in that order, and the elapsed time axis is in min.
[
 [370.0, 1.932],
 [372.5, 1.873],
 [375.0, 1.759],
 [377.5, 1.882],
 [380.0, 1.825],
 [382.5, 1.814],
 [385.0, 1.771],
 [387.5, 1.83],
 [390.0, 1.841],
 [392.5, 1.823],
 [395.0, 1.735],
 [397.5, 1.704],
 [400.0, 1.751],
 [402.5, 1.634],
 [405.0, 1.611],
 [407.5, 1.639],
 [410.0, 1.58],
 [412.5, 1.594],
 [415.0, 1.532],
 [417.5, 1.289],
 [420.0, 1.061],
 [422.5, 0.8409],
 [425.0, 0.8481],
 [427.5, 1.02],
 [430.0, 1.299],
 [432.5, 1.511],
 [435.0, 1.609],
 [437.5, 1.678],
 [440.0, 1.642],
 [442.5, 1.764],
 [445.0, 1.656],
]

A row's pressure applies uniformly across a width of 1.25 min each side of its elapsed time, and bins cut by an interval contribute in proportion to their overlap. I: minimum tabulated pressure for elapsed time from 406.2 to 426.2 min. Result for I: 0.8409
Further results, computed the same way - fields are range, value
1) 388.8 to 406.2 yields 1.611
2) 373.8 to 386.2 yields 1.759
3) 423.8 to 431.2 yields 0.8481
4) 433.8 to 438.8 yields 1.609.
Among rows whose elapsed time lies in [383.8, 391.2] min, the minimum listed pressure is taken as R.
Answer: 1.771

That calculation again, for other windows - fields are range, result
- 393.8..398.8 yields 1.704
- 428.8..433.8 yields 1.299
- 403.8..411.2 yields 1.58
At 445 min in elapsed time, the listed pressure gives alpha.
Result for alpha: 1.656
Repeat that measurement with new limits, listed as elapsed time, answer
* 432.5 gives 1.511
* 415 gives 1.532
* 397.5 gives 1.704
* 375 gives 1.759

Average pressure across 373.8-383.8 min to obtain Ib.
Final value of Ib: 1.82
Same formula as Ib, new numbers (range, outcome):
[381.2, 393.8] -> 1.82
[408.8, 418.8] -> 1.5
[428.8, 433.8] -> 1.41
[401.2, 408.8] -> 1.63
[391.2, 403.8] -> 1.73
